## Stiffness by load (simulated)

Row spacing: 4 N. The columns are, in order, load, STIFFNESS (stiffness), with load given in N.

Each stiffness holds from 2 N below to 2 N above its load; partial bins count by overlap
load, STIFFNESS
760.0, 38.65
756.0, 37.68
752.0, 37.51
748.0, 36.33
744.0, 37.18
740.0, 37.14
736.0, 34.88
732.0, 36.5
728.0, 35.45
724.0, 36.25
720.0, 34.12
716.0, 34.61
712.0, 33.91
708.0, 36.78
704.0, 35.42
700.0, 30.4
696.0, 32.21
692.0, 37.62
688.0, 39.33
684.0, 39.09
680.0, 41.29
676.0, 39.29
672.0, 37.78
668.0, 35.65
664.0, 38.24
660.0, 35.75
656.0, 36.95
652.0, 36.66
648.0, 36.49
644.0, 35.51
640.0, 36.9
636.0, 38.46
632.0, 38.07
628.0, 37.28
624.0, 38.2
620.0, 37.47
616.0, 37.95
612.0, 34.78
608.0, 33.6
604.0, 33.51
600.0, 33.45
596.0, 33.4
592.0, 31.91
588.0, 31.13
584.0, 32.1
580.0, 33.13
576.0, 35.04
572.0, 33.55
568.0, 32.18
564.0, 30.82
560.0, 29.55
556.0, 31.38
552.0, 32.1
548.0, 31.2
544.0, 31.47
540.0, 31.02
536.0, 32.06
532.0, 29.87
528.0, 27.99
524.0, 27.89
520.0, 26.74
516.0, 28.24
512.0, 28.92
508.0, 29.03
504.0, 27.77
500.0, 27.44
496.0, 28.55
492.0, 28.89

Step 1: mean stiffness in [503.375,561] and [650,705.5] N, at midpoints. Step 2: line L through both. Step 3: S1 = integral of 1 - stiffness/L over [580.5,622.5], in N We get -1.0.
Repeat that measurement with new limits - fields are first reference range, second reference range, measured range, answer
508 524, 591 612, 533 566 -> -1.1 N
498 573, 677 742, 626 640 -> -1.9 N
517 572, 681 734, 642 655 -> -1.0 N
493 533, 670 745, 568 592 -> -1.4 N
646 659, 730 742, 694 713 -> 1.4 N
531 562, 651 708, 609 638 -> -2.4 N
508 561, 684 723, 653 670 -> -1.4 N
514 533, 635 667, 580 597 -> 0.2 N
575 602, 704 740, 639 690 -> -4.9 N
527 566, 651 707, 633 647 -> -0.8 N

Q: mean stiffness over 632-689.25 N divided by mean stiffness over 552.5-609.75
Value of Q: 1.16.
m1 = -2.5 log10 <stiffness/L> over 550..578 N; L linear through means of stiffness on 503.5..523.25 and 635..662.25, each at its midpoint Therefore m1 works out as -0.03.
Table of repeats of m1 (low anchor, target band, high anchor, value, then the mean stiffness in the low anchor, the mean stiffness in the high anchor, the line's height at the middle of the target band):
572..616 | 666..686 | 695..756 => -0.12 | 33.4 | 35.4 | 34.6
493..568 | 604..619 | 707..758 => -0.10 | 29.6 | 36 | 32.2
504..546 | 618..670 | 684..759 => -0.12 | 29.2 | 35.9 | 33.3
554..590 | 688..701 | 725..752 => 0.02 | 32.1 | 36.3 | 35.2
